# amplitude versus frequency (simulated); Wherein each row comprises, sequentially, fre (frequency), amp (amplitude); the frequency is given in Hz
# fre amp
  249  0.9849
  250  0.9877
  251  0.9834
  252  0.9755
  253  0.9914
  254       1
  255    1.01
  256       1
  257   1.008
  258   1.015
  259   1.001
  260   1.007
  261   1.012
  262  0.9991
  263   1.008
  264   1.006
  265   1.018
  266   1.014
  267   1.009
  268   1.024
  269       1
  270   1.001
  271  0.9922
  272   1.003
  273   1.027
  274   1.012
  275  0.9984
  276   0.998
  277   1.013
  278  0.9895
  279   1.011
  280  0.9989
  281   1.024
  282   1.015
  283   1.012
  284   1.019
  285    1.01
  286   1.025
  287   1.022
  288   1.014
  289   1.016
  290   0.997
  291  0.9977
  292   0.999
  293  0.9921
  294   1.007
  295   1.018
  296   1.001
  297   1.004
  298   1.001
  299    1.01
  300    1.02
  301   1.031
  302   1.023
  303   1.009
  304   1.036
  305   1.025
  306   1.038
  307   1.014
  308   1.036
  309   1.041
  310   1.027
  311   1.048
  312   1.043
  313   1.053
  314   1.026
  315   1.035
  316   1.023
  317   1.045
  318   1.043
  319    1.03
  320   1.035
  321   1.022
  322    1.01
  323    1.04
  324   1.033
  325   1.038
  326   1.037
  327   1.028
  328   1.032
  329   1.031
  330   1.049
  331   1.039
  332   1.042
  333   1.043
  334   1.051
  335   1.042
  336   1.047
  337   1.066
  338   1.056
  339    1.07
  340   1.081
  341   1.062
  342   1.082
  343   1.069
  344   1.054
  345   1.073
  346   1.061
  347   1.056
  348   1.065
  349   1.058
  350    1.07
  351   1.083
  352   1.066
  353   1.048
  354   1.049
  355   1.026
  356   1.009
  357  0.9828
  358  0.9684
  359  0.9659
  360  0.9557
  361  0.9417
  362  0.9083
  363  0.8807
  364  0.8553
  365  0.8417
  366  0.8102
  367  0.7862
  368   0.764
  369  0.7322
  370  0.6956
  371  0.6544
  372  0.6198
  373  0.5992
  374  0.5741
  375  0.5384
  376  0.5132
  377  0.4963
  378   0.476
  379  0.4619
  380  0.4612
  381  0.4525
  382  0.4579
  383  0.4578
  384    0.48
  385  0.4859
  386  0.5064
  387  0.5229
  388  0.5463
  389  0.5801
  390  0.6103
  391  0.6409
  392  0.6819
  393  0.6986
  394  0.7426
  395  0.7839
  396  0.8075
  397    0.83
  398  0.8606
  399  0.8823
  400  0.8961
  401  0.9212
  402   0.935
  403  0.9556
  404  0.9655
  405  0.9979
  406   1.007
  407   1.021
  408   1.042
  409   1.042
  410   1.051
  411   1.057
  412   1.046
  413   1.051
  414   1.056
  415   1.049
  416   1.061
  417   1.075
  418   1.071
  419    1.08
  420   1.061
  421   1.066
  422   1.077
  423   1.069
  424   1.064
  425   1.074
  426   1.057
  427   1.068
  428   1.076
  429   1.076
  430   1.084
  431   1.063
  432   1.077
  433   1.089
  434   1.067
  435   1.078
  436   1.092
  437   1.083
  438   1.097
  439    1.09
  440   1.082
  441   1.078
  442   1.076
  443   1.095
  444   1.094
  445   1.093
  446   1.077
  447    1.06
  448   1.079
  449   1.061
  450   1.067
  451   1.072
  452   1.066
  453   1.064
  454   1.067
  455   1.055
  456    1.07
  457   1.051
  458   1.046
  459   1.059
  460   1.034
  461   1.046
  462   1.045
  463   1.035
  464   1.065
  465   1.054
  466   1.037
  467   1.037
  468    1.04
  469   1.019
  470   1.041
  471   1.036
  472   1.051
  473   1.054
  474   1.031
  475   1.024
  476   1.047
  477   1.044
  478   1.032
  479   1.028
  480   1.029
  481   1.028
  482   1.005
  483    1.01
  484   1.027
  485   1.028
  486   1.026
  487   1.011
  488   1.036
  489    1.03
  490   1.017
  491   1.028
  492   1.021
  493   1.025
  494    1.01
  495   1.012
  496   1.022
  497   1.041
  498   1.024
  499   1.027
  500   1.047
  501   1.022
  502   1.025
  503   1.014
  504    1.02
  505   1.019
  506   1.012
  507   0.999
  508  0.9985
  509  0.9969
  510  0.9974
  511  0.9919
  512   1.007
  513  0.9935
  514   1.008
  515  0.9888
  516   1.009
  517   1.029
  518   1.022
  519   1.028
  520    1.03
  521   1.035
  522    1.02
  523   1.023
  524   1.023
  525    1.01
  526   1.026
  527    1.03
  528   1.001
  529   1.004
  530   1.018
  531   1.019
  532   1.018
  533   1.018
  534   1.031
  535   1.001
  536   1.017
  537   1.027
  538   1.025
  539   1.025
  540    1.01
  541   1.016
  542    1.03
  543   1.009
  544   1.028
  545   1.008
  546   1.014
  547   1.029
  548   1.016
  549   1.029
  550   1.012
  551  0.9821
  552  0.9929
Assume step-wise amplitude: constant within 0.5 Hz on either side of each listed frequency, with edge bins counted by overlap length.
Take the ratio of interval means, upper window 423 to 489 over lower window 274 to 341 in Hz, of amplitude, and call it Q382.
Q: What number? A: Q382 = 1.03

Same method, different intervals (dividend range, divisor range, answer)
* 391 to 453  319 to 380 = 1.10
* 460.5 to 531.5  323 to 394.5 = 1.21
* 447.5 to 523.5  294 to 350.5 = 0.99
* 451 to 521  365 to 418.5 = 1.35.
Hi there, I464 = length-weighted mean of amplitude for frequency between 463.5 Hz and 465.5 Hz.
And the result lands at 1.06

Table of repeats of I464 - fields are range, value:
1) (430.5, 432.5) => 1.07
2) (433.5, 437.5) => 1.08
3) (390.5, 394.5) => 0.691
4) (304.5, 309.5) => 1.03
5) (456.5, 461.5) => 1.05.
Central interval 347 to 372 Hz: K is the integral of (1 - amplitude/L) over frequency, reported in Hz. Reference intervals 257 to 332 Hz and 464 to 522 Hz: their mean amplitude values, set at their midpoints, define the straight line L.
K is 2.40 Hz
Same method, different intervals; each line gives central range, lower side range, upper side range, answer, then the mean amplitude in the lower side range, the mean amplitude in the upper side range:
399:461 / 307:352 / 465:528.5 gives -1.3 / 1.05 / 1.02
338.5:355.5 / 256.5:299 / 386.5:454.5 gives -1.1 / 1.01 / 0.988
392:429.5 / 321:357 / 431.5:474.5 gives 2.5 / 1.05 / 1.06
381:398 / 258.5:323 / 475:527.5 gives 6.7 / 1.02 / 1.02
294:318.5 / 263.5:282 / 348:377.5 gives -2.0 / 1.01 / 0.848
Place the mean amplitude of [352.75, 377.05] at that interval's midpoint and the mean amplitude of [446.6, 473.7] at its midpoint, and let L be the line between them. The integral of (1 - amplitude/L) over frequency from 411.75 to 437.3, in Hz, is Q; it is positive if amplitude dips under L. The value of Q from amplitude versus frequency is -2.86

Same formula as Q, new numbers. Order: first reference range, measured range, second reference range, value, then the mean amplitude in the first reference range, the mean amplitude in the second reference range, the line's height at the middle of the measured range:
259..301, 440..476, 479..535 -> -1.4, 1.01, 1.02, 1.02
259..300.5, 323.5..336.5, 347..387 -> -2.6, 1.01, 0.765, 0.868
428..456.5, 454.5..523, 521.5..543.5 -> 1.3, 1.08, 1.02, 1.05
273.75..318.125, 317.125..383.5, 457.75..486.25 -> 7.6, 1.02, 1.04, 1.02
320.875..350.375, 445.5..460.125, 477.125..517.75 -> -0.5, 1.05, 1.02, 1.03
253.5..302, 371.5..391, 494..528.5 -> 9.5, 1.01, 1.02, 1.01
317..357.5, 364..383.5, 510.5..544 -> 8.1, 1.05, 1.02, 1.04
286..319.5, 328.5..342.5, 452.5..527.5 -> -0.4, 1.02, 1.03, 1.02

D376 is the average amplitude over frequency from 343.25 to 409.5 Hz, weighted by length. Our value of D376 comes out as 0.804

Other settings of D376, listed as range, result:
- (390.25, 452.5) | 1.01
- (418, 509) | 1.05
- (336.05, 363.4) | 1.03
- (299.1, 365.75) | 1.03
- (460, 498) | 1.03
